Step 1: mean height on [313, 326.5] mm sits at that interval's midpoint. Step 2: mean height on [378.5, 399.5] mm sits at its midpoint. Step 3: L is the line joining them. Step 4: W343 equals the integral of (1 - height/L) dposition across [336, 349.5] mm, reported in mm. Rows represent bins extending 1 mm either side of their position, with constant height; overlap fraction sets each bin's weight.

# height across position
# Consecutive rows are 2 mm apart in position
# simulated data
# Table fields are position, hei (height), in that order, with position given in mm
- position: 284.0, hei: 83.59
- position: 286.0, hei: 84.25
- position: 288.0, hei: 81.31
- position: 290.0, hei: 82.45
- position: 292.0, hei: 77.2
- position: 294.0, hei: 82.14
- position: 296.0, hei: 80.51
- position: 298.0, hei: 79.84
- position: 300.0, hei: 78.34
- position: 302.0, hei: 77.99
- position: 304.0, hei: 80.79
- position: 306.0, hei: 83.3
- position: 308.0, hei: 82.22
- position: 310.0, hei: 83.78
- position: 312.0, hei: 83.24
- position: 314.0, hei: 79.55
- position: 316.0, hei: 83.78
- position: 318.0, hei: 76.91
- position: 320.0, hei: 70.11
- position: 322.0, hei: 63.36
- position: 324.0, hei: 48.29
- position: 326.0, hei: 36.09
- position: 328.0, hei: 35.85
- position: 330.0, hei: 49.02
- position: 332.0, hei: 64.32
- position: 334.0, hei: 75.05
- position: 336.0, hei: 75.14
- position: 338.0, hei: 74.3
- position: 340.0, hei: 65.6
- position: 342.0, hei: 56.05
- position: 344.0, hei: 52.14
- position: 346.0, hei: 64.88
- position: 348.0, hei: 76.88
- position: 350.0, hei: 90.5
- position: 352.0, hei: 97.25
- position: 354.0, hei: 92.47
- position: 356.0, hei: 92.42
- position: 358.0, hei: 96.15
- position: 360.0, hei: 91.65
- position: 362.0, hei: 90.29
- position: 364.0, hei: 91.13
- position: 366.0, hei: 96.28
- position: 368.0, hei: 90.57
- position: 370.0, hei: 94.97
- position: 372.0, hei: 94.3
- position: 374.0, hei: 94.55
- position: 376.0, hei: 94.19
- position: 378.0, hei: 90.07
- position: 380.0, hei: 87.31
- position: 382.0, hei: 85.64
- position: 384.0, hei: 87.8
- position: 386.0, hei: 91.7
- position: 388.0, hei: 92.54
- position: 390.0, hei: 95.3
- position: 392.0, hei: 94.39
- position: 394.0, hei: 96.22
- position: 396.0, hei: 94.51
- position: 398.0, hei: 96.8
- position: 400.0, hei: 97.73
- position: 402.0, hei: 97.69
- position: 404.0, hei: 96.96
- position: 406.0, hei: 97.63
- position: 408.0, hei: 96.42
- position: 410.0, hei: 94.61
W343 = 1.5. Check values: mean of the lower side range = 66.5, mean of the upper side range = 92.3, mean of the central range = 66.7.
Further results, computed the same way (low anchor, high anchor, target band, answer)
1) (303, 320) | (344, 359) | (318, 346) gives 7.9 mm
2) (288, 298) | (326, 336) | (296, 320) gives -3.3 mm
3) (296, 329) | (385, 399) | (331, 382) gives 0.6 mm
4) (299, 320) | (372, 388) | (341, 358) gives 1.5 mm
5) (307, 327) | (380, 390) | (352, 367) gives -1.9 mm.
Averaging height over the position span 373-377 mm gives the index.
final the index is 94.4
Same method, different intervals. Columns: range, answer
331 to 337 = 71.5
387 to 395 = 94.6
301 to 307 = 80.7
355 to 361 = 93.4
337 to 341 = 69.9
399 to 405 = 97.5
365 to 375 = 94.1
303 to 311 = 82.5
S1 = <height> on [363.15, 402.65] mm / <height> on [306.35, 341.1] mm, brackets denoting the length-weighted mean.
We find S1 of 1.4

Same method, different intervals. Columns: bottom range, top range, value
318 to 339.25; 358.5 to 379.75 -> 1.54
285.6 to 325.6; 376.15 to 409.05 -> 1.21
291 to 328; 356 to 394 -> 1.25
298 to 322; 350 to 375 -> 1.18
